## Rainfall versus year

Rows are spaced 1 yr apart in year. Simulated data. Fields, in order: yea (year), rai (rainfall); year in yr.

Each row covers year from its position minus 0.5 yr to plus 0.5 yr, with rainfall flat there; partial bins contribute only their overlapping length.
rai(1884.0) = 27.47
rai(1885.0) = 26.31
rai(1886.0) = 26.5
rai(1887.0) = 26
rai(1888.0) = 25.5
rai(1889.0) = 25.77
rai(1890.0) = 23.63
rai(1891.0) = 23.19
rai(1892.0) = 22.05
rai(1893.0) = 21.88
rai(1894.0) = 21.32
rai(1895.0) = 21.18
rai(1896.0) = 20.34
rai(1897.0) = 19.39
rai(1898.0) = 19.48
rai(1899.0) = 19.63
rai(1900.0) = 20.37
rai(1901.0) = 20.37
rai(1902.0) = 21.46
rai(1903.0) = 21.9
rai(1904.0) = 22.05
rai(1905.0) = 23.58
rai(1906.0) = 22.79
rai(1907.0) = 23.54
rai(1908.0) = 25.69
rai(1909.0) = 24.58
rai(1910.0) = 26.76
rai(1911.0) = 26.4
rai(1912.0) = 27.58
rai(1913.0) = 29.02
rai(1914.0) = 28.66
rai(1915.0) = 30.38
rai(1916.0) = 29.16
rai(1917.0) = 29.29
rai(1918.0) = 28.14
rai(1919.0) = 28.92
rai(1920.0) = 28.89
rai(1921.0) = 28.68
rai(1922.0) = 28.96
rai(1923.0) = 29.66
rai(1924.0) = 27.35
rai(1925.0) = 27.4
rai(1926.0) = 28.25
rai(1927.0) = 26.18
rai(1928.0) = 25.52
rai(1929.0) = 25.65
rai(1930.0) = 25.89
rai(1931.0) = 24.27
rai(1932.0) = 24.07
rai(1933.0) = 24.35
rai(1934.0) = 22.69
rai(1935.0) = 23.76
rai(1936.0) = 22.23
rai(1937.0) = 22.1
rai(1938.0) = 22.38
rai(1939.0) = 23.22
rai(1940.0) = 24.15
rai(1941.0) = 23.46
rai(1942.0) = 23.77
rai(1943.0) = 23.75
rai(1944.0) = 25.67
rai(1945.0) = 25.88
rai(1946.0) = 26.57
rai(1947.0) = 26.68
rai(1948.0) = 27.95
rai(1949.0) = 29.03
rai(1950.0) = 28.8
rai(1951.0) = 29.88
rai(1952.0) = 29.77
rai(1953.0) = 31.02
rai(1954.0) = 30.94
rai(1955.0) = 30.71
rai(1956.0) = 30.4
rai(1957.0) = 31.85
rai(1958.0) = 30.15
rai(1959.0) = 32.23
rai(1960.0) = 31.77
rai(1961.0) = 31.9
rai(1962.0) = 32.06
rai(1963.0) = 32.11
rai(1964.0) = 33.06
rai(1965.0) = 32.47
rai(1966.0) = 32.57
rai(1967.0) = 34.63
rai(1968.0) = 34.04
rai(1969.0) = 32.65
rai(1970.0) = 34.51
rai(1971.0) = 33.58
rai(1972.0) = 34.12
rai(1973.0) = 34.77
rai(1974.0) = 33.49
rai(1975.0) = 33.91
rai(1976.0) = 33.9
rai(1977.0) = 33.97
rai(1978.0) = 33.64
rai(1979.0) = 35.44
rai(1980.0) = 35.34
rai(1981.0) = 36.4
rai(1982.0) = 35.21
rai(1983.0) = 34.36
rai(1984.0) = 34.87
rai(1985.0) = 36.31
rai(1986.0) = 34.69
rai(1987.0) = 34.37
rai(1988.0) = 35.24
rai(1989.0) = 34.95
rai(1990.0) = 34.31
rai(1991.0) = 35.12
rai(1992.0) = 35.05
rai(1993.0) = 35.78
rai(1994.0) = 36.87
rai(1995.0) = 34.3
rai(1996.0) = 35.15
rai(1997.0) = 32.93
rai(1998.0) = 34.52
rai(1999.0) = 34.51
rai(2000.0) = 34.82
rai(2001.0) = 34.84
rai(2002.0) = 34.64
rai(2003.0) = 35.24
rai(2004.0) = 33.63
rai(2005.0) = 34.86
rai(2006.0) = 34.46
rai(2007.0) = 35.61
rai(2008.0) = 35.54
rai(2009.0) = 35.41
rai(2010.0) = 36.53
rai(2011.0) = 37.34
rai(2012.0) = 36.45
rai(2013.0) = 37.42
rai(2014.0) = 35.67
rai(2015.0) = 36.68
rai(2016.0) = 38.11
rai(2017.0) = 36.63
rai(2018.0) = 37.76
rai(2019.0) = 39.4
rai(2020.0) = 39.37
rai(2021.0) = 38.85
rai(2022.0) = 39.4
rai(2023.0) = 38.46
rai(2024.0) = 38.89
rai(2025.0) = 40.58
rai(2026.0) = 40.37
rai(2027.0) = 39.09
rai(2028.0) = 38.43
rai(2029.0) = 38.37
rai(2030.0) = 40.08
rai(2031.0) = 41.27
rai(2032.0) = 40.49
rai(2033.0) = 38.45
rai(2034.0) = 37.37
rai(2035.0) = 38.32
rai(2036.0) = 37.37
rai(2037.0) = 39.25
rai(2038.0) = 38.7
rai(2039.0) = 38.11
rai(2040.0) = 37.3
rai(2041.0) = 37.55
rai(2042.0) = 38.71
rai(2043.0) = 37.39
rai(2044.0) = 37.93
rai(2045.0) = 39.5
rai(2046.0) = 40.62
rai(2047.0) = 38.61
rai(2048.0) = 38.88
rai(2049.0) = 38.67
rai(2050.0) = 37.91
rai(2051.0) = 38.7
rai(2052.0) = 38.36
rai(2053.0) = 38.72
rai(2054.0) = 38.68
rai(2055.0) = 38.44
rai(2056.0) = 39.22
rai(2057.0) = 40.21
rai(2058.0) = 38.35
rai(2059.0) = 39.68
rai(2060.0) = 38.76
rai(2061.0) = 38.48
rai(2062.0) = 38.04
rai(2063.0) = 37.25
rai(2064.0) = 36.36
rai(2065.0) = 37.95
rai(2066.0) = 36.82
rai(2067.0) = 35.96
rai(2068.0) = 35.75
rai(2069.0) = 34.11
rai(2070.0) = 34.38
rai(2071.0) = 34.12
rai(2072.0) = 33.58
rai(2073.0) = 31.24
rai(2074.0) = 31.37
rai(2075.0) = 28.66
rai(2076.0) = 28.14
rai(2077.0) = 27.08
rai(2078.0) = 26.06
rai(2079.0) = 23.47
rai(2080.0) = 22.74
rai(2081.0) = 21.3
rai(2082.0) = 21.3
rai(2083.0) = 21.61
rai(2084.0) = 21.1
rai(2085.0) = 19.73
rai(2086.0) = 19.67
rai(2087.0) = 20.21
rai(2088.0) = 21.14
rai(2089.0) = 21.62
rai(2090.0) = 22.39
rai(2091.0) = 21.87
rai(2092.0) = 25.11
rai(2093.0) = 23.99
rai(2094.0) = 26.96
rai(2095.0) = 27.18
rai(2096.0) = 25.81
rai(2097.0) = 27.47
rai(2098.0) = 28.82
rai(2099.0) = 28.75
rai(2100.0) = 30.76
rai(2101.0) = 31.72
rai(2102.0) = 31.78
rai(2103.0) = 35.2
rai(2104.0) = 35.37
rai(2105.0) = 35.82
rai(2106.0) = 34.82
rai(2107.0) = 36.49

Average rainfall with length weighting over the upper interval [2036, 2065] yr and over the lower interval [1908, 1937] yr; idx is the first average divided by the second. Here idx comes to 1.44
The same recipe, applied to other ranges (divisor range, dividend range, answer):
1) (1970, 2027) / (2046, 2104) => 0.87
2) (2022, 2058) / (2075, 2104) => 0.65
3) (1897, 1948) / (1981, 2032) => 1.45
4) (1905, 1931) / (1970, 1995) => 1.28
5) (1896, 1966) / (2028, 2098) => 1.24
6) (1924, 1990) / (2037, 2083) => 1.17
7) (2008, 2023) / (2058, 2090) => 0.79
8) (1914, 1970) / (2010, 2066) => 1.36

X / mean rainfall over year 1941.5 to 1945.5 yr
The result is 24.8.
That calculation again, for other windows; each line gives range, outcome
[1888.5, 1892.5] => 23.7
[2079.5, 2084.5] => 21.6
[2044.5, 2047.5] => 39.6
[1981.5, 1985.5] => 35.2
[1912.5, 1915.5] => 29.4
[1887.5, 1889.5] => 25.6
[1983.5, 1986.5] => 35.3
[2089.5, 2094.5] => 24.1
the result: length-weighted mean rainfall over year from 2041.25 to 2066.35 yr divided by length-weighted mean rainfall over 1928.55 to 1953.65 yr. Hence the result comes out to 1.51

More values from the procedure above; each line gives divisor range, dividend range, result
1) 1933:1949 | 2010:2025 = 1.55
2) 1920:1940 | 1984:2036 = 1.44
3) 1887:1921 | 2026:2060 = 1.59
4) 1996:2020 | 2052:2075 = 1.02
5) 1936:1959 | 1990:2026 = 1.34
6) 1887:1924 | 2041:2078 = 1.47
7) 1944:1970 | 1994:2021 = 1.17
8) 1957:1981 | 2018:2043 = 1.17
